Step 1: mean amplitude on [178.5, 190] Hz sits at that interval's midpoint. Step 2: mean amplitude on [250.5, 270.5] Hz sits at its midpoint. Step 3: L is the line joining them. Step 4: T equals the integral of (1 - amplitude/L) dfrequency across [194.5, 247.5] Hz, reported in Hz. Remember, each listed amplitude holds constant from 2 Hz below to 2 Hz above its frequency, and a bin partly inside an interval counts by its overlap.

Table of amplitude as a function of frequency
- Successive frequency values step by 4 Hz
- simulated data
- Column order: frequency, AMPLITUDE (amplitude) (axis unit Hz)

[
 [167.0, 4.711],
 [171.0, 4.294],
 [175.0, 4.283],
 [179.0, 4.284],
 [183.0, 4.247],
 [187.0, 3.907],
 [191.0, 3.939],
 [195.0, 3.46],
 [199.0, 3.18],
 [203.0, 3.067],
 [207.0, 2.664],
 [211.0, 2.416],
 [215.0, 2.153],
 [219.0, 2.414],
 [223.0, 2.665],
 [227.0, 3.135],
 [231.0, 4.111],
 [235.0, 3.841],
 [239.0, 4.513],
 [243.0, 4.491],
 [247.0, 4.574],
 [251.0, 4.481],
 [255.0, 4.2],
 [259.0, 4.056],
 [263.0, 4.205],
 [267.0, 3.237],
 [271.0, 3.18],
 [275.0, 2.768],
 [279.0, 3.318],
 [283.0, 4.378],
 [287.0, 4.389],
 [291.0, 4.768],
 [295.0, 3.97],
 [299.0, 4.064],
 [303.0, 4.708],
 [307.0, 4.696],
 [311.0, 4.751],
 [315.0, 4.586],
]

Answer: 9.6 Hz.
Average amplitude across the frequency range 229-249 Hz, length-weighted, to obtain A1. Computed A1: 4.31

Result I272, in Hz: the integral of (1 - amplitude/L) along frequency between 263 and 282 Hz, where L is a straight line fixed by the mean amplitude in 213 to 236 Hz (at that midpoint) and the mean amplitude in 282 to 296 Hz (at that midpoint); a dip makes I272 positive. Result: 3.5 Hz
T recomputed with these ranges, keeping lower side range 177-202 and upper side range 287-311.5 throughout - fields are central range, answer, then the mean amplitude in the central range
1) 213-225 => 4.74 Hz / 2.41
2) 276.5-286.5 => 1.12 Hz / 3.88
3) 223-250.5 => 0.48 Hz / 4.03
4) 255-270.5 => 1.56 Hz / 3.82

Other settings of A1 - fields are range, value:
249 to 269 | 4.04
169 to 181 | 4.29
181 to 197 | 3.89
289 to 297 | 4.37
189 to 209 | 3.26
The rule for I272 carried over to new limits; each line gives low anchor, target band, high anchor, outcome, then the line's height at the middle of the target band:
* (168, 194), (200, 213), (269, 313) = 4.4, 4.14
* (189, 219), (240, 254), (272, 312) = -3.8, 3.53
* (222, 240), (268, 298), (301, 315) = 3.9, 4.36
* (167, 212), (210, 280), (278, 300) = 7.3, 3.97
